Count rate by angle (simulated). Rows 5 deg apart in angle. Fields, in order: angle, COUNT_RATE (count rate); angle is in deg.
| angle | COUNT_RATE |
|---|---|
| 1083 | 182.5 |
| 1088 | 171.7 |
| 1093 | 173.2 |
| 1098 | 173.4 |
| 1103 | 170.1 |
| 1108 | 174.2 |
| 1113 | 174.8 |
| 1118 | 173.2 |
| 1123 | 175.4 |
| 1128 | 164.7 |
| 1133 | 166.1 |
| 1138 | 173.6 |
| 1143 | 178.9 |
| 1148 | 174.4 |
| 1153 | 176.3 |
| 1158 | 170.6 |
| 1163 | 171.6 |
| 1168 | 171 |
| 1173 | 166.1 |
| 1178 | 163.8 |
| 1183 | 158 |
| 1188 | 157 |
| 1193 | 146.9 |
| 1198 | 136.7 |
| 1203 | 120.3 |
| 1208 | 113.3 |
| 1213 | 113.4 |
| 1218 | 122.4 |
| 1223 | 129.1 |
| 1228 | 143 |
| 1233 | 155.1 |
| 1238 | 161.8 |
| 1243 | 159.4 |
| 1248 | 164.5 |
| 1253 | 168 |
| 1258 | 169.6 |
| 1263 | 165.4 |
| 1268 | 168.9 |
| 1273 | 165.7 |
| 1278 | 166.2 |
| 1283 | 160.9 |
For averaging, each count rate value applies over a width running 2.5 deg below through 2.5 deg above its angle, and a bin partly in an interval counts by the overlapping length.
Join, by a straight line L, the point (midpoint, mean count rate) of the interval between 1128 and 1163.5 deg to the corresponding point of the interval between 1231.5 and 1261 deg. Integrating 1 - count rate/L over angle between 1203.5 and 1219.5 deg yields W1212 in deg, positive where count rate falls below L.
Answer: 4.8 deg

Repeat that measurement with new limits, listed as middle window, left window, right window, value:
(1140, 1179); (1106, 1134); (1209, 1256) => -2.3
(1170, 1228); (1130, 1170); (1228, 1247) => 8.8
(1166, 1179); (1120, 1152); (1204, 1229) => -1.5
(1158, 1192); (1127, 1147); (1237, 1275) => 1.1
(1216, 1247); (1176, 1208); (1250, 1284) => 1.9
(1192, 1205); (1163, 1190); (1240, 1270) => 2.4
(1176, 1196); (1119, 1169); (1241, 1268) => 1.7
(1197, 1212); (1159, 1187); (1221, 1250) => 3.6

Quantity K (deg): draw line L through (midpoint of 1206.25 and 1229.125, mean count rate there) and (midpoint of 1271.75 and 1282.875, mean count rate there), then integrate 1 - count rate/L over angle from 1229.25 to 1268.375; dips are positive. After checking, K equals -4.9 deg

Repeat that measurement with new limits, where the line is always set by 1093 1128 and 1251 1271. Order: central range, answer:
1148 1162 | -0.16 deg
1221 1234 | 2.12 deg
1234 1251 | 0.71 deg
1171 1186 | 0.73 deg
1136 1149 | -0.31 deg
